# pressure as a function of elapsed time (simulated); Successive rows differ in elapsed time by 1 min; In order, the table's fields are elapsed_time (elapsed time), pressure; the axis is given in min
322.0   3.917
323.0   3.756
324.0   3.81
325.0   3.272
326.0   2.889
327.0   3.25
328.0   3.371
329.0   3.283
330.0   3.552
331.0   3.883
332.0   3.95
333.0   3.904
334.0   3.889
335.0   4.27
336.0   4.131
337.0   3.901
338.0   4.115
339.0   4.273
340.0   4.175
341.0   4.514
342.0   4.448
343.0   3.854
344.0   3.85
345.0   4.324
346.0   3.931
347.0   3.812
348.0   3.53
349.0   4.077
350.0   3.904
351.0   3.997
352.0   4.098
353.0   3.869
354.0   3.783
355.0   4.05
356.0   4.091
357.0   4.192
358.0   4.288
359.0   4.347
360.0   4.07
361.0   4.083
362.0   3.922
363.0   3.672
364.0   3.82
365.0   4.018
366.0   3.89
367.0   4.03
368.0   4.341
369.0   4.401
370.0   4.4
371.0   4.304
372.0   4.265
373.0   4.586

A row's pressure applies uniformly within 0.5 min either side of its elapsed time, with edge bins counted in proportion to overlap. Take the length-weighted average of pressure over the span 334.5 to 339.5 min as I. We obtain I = 4.14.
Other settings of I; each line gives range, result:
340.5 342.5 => 4.48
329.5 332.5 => 3.8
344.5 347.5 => 4.02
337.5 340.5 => 4.19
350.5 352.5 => 4.05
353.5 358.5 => 4.08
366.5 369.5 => 4.26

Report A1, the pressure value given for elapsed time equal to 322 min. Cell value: 3.917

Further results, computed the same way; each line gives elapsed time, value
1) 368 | 4.341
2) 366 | 3.89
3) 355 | 4.05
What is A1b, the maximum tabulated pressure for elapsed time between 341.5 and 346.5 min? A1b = 4.448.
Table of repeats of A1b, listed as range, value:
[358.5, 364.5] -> 4.347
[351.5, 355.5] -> 4.098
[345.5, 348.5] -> 3.931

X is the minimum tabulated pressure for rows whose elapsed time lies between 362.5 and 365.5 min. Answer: 3.672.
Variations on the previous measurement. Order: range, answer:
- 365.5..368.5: 3.89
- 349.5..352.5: 3.904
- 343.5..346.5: 3.85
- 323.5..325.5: 3.272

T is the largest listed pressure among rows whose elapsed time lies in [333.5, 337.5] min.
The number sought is 4.27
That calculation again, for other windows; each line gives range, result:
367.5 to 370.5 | 4.401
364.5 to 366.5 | 4.018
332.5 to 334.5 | 3.904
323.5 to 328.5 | 3.81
